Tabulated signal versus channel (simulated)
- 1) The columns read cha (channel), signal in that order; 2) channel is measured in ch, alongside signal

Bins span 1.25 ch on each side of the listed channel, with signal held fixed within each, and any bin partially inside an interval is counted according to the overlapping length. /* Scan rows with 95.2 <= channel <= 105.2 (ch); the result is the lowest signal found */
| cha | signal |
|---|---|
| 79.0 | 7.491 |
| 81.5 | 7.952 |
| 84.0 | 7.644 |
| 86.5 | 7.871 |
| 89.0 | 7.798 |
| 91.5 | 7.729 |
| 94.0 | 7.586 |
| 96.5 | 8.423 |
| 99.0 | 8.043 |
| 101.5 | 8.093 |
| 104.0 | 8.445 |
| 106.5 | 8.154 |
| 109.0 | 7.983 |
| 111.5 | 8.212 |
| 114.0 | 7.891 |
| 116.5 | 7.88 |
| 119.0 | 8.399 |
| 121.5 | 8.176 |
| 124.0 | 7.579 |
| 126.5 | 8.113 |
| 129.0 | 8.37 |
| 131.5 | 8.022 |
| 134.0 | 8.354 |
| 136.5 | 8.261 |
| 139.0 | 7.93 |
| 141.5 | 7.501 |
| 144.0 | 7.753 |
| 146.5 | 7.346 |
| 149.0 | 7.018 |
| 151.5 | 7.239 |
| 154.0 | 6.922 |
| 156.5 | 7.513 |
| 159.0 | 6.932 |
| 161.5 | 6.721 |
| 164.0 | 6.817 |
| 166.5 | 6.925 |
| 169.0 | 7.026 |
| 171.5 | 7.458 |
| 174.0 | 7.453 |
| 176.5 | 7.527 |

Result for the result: 8.043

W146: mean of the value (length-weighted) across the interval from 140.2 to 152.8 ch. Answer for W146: 7.37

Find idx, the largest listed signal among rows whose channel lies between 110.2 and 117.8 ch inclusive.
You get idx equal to 8.212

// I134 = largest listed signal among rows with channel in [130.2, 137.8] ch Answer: 8.354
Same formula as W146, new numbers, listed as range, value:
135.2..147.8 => 7.76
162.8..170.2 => 6.92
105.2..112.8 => 8.12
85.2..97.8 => 7.88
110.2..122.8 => 8.11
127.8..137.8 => 8.25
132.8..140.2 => 8.18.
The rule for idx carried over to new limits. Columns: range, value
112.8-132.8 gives 8.399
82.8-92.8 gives 7.871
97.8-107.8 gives 8.445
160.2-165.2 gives 6.817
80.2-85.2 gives 7.952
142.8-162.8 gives 7.753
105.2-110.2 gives 8.154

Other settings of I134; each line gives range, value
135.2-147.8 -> 8.261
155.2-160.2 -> 7.513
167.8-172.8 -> 7.458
